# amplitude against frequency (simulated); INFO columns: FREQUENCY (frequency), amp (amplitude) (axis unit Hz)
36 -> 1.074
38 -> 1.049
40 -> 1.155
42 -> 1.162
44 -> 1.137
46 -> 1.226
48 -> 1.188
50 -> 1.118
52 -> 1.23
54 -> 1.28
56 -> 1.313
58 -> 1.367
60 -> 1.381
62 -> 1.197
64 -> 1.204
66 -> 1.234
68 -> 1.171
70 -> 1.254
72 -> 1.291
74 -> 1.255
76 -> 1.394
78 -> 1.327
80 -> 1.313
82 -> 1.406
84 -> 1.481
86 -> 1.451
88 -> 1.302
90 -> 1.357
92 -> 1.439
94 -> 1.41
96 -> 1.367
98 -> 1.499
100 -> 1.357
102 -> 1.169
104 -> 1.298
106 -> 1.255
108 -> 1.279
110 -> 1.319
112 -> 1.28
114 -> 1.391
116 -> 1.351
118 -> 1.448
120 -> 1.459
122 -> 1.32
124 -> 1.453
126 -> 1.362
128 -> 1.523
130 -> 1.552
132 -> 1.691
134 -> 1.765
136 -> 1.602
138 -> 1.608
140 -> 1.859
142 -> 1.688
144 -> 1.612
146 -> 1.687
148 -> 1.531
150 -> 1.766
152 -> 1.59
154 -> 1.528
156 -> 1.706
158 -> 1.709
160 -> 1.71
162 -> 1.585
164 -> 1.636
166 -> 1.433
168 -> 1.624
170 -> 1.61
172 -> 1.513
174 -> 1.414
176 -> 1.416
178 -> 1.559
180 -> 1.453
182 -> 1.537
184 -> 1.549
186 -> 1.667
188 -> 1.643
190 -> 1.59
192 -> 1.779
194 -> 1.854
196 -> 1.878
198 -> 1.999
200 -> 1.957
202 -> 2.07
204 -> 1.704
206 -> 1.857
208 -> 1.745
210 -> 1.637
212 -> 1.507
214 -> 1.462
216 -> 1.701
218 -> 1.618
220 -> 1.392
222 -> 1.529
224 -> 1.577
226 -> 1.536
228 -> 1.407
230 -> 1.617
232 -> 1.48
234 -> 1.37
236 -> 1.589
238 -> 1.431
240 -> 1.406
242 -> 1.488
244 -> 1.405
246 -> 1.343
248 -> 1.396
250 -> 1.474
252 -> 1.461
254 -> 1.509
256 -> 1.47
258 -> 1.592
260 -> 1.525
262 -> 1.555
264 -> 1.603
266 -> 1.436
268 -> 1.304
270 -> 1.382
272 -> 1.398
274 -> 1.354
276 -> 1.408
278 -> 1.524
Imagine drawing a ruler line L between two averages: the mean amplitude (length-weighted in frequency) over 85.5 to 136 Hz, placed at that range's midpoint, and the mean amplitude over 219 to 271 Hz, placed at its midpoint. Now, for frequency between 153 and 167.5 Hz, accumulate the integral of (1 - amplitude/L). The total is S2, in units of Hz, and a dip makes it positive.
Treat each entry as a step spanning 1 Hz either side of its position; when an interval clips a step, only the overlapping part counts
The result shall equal -1.9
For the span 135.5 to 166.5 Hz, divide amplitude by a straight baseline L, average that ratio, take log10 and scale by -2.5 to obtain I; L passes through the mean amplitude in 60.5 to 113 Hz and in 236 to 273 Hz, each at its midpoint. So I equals -0.20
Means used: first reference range 1.32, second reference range 1.46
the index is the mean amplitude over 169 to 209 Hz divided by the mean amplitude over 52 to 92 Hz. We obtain 1.28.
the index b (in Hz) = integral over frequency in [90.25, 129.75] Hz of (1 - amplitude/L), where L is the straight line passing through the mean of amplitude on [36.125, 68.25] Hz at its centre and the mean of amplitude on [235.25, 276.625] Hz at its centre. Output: -2.8 Hz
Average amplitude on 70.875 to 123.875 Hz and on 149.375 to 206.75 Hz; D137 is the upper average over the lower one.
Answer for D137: 1.23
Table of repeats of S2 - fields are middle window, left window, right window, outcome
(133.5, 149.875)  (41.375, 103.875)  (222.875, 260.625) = -3.6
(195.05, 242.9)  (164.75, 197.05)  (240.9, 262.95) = -2.8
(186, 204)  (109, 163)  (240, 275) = -3.8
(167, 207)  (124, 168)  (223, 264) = -3.1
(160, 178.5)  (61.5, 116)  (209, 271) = -1.7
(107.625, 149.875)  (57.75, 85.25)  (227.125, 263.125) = -5.0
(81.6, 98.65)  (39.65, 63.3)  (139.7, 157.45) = -0.1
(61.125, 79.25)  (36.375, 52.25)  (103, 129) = -0.5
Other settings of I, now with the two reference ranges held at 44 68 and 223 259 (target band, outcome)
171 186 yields -0.08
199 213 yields -0.24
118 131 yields -0.09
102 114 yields 0.02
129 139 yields -0.22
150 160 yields -0.21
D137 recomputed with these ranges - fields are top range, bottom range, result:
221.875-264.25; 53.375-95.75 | 1.12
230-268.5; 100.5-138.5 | 1.03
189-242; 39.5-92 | 1.28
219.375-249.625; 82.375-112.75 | 1.08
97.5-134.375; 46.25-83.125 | 1.10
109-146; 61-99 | 1.14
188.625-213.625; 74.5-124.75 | 1.31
